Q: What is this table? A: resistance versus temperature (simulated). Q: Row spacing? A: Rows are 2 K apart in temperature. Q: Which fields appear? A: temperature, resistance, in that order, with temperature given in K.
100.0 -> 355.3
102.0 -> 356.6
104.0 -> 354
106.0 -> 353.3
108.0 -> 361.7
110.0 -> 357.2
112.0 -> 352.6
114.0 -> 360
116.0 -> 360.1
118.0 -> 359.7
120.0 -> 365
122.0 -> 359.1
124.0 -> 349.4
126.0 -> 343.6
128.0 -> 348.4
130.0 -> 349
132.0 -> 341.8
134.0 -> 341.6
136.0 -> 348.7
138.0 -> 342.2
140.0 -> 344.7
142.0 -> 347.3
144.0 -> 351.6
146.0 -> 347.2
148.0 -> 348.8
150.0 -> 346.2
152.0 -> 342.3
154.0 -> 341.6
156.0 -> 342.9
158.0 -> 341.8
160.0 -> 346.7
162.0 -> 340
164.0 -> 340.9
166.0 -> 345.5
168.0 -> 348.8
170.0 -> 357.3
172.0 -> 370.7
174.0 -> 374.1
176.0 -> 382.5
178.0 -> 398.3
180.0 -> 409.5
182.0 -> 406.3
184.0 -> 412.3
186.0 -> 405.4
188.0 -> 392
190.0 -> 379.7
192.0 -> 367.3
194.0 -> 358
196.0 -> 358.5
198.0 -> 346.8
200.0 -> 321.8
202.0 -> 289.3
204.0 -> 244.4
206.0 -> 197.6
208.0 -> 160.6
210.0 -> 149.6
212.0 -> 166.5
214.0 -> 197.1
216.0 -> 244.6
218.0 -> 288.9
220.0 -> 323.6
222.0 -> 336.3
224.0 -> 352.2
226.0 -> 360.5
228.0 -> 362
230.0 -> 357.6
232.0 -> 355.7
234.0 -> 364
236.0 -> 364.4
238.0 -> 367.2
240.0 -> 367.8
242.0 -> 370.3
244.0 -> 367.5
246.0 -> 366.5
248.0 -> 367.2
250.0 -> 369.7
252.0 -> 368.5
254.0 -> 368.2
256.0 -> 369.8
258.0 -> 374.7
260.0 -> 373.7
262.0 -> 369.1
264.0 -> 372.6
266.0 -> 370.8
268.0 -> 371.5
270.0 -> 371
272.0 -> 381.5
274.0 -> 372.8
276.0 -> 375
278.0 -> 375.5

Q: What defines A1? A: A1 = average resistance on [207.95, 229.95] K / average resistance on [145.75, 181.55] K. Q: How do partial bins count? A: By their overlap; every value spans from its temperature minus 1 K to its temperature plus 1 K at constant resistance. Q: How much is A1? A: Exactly 0.8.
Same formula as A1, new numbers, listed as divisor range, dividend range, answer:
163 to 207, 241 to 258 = 1.04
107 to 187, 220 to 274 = 1.02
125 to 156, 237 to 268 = 1.07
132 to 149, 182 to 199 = 1.10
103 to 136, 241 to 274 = 1.05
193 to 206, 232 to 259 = 1.18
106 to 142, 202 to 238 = 0.81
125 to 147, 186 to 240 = 0.90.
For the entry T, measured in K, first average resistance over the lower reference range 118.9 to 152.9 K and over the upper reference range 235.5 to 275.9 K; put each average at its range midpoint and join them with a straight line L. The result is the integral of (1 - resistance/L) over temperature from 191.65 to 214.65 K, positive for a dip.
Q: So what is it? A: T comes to 6.3 K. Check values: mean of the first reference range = 348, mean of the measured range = 261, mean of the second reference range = 370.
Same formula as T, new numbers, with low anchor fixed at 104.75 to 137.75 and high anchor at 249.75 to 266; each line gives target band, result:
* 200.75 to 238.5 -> 8.1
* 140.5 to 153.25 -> 0.3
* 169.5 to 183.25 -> -1.0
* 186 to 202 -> 0.2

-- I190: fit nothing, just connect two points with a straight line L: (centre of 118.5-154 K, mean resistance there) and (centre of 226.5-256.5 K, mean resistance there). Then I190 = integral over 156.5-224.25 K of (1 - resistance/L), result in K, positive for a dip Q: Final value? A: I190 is 6.0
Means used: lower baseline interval 348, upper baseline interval 366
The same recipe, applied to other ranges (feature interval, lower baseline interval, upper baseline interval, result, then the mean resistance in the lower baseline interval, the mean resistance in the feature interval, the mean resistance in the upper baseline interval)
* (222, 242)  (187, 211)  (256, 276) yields -1.55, 297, 360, 373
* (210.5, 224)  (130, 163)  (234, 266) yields 3.71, 345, 262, 369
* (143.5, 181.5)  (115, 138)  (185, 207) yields -1.77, 351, 357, 333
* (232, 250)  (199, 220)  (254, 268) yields -2.85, 231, 366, 372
